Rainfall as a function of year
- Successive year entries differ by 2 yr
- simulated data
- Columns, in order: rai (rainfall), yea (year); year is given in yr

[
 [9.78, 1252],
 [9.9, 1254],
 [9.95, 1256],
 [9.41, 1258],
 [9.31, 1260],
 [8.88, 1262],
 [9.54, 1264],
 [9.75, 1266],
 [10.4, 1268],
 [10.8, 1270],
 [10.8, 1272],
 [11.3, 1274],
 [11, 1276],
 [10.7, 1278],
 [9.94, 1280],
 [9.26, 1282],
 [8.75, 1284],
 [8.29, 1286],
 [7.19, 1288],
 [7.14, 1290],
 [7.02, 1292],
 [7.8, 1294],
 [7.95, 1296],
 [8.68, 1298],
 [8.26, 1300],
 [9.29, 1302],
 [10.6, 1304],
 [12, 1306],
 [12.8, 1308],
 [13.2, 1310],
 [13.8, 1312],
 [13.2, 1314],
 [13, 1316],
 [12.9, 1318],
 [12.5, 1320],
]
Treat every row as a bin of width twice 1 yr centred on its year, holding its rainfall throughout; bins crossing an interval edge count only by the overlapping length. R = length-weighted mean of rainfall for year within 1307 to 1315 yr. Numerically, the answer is 13.2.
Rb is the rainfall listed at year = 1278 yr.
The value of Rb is 10.7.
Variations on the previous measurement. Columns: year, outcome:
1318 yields 12.9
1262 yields 8.88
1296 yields 7.95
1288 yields 7.19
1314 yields 13.2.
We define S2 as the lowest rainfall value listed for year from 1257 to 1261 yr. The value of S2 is 9.31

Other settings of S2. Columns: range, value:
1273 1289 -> 7.19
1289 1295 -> 7.02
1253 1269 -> 8.88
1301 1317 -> 9.29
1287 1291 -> 7.14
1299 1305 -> 8.26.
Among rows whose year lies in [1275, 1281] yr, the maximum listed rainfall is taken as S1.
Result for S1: 11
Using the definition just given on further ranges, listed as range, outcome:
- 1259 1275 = 11.3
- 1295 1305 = 10.6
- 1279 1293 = 9.94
